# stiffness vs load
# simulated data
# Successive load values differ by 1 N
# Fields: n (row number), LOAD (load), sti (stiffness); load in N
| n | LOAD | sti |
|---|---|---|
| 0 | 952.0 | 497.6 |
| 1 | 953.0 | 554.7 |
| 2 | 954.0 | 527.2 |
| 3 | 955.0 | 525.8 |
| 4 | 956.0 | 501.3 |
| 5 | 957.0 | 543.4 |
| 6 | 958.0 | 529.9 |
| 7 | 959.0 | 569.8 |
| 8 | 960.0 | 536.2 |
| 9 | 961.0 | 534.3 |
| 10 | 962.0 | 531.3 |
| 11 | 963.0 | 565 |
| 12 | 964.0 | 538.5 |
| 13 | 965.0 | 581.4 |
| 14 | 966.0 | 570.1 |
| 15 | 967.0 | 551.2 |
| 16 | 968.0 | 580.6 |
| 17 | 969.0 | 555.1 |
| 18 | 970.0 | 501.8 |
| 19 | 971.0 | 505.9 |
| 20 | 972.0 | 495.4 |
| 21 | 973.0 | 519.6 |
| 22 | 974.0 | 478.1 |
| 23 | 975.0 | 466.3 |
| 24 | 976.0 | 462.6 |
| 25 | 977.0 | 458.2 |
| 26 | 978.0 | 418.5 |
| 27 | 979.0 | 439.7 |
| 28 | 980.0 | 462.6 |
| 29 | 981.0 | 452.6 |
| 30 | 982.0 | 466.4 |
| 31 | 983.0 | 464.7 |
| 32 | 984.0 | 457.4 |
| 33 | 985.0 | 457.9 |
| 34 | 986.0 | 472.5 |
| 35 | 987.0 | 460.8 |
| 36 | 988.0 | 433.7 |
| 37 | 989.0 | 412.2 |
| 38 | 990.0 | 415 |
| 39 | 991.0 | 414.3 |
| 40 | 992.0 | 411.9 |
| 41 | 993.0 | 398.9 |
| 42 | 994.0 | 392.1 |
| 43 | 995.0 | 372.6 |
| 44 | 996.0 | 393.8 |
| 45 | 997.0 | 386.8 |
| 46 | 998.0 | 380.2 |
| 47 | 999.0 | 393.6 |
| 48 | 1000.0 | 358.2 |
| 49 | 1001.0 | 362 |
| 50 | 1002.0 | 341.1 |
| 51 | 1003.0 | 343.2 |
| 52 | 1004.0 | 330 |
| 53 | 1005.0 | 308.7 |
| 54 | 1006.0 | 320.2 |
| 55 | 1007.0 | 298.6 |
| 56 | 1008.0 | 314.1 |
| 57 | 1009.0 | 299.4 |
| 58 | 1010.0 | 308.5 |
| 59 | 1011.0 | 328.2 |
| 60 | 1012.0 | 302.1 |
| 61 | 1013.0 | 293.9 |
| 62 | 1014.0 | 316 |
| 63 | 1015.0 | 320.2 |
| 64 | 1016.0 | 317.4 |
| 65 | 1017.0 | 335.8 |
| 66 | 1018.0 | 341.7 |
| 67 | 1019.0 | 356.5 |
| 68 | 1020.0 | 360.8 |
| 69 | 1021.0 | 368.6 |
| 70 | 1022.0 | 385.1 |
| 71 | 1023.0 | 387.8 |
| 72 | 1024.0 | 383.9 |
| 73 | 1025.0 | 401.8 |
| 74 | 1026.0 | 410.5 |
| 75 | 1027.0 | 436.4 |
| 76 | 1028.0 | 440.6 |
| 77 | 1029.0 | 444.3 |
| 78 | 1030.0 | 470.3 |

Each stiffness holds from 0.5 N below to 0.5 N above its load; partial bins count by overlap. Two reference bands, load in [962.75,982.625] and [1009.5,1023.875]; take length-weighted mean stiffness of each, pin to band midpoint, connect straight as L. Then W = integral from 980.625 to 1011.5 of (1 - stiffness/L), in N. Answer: 2.38 N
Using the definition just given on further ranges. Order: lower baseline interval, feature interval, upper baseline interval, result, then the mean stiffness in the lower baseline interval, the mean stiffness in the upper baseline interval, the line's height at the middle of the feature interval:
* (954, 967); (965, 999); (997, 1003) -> -0.8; 544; 367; 447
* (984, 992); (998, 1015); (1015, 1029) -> 3.3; 438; 379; 406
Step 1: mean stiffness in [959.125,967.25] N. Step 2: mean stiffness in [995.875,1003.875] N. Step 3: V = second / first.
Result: 0.66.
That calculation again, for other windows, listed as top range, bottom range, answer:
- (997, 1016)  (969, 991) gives 0.71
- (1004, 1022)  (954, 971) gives 0.60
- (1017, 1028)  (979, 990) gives 0.85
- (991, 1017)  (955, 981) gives 0.67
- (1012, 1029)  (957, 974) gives 0.68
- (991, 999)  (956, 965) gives 0.72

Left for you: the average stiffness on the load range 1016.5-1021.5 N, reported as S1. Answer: 353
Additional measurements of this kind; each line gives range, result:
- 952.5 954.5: 541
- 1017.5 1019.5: 349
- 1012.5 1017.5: 317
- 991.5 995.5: 394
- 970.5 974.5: 500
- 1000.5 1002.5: 352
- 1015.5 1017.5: 327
